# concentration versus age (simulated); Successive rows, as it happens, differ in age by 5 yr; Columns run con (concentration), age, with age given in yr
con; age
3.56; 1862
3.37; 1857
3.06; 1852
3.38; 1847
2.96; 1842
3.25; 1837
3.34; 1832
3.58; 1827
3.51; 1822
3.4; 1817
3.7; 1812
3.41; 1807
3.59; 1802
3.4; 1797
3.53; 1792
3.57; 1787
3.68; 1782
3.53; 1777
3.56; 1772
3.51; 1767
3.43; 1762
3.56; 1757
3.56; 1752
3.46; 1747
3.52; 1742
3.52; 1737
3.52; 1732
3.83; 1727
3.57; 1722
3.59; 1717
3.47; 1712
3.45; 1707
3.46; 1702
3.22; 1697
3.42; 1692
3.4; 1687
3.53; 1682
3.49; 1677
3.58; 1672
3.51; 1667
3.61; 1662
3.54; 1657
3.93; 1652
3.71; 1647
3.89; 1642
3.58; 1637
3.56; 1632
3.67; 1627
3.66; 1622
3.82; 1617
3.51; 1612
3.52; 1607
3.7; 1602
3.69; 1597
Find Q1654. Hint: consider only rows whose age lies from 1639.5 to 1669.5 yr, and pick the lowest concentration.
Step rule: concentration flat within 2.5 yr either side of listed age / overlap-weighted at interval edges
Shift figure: 3.51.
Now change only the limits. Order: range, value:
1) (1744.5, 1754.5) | 3.46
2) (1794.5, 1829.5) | 3.4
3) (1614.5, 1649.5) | 3.56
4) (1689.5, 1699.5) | 3.22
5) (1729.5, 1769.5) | 3.43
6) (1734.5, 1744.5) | 3.52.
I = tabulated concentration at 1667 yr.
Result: 3.51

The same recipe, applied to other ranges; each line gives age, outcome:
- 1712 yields 3.47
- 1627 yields 3.67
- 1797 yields 3.4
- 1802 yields 3.59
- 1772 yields 3.56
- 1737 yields 3.52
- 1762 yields 3.43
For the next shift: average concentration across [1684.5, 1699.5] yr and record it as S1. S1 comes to 3.35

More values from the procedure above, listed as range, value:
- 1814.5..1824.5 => 3.45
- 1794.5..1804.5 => 3.5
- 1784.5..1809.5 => 3.5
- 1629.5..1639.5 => 3.57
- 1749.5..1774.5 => 3.52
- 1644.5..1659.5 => 3.73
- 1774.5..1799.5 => 3.54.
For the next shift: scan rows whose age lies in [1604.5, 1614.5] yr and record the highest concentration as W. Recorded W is 3.52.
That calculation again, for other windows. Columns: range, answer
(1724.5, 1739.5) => 3.83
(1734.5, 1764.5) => 3.56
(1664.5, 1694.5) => 3.58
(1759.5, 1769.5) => 3.51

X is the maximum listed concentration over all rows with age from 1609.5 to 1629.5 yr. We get 3.82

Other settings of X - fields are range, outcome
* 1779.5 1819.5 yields 3.7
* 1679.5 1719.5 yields 3.59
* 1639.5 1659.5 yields 3.93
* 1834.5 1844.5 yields 3.25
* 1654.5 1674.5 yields 3.61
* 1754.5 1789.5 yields 3.68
